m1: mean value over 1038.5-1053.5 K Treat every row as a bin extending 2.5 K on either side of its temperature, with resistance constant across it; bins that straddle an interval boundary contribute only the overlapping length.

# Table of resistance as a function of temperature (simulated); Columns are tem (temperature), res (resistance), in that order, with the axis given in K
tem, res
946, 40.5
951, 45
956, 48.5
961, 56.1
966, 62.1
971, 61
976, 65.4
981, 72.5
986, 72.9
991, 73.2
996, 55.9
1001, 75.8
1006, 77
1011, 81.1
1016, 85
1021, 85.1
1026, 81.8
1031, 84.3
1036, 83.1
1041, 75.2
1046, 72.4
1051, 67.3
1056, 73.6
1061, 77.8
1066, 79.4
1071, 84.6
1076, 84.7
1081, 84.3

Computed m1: 71.6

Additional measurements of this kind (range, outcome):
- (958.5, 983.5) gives 63.4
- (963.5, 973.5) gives 61.5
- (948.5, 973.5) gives 54.5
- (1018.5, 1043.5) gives 81.9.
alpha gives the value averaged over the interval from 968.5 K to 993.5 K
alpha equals 69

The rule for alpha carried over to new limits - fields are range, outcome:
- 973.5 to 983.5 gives 69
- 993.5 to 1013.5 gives 72.5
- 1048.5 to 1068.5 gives 74.5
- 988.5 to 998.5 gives 64.5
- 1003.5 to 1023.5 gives 82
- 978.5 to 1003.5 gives 70.1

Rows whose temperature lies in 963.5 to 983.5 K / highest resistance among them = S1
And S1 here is 72.5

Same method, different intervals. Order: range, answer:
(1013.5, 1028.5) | 85.1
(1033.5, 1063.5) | 83.1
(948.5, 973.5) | 62.1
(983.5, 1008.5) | 77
